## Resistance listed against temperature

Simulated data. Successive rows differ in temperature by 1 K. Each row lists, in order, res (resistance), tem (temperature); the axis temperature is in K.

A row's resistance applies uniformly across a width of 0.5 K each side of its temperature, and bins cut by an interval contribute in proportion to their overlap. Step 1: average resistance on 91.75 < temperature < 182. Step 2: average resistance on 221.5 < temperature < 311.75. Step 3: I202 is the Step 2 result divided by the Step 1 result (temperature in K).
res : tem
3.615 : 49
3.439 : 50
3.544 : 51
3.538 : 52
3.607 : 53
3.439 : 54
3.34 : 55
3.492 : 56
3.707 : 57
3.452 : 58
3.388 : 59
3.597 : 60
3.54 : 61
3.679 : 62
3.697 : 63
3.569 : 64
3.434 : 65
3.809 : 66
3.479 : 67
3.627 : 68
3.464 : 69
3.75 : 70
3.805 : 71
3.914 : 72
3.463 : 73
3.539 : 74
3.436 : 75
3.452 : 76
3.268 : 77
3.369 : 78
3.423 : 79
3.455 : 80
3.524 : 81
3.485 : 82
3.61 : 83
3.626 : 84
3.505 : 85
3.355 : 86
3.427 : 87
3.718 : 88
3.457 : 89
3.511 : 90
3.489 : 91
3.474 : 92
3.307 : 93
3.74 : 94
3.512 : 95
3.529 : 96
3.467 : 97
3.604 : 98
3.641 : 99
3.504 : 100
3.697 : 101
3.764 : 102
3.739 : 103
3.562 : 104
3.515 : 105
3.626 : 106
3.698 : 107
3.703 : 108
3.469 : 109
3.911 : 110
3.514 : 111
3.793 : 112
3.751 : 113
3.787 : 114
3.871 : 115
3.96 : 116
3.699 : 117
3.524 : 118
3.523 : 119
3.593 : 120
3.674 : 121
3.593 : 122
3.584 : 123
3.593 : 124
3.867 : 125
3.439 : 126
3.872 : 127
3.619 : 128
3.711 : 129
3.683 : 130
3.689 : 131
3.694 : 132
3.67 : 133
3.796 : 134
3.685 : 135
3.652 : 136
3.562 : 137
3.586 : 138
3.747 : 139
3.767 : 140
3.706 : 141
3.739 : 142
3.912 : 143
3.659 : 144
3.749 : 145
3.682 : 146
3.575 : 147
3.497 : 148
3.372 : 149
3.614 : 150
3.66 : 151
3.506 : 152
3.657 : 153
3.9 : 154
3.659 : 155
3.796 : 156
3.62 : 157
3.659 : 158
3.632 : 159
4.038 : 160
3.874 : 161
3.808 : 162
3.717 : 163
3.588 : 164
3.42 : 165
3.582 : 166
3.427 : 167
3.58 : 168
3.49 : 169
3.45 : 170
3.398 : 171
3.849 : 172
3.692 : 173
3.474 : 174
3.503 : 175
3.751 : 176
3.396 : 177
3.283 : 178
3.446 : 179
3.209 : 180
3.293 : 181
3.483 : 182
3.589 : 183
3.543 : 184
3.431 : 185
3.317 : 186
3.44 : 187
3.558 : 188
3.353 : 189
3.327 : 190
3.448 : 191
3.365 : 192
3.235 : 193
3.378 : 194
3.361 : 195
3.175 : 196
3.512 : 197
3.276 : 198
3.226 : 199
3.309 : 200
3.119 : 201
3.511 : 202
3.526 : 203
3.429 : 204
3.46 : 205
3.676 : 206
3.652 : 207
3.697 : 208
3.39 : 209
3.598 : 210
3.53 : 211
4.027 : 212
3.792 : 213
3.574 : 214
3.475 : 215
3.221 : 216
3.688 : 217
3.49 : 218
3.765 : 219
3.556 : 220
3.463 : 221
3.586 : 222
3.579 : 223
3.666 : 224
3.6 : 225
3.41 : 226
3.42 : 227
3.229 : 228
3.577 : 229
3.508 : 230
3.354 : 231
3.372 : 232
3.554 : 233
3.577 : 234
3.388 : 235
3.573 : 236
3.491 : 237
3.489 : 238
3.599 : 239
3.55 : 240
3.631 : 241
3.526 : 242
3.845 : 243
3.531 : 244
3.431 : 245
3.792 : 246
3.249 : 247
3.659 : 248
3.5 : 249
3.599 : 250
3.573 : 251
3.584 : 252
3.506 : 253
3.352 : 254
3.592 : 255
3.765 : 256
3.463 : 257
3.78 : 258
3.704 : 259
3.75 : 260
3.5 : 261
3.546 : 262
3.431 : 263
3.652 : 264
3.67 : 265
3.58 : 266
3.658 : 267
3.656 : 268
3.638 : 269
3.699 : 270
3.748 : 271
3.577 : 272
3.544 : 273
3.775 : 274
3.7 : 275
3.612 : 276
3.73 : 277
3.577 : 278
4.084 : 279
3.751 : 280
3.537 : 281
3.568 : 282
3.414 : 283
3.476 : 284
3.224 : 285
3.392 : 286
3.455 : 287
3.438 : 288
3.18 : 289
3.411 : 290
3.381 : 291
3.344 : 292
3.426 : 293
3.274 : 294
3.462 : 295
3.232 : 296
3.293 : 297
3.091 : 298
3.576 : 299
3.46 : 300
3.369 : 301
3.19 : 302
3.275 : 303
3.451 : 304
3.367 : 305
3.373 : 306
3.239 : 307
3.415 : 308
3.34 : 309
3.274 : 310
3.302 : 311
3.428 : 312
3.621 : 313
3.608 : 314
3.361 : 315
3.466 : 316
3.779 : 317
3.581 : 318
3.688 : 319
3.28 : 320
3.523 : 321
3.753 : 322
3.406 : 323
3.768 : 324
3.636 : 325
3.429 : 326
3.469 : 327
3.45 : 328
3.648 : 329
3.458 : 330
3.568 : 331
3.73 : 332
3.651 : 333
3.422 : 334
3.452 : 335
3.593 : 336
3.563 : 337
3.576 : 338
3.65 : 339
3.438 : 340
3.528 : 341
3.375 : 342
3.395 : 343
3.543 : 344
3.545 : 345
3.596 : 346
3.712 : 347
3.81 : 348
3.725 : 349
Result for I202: 0.97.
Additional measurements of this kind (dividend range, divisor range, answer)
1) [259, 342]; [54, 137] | 0.97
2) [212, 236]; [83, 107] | 0.99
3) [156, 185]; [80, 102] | 1.01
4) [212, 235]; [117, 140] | 0.97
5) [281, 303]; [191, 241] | 0.96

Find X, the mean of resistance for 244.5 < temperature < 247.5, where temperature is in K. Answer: 3.49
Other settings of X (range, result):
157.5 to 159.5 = 3.65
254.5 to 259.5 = 3.66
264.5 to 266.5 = 3.62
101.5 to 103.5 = 3.75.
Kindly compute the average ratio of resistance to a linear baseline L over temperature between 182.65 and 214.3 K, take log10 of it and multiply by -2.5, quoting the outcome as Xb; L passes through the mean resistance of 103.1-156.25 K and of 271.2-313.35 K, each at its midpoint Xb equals 0.04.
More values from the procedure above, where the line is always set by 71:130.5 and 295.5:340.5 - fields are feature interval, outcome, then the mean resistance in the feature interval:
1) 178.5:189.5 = 0.04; 3.42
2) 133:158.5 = -0.03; 3.67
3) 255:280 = -0.05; 3.66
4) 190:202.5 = 0.07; 3.33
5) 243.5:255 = -0.01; 3.53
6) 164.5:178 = 0.01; 3.53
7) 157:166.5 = -0.04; 3.7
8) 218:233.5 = 0.01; 3.51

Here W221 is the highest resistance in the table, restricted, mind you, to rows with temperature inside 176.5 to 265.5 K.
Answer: 4.027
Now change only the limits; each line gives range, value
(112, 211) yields 4.038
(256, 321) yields 4.084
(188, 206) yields 3.676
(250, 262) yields 3.78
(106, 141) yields 3.96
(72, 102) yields 3.914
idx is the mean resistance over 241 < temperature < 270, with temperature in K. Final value 3.59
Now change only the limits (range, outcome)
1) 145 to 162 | 3.68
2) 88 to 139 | 3.64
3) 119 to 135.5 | 3.67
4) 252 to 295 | 3.56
